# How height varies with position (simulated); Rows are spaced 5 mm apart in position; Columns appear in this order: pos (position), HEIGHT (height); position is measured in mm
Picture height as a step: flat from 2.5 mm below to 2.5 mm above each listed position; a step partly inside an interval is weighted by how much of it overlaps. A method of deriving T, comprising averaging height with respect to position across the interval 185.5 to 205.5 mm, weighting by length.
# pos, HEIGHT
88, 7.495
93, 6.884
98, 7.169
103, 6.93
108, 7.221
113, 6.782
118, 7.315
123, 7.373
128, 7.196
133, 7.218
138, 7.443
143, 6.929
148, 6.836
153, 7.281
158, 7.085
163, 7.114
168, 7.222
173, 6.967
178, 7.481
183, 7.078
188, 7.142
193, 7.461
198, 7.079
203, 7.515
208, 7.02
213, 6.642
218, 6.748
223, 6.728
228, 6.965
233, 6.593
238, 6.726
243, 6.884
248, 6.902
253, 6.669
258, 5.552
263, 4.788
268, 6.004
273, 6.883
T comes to 7.3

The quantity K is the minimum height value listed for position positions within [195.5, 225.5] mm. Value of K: 6.642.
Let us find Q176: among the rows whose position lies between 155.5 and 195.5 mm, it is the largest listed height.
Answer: 7.481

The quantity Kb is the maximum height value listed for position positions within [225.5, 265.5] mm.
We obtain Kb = 6.965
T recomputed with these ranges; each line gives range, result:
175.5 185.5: 7.28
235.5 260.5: 6.55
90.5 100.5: 7.03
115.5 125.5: 7.34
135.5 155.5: 7.12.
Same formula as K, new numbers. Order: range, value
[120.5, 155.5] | 6.836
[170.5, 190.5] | 6.967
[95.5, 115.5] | 6.782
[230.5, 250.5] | 6.593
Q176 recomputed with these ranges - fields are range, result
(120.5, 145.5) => 7.443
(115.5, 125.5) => 7.373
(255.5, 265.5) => 5.552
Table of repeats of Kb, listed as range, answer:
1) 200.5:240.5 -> 7.515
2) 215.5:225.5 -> 6.748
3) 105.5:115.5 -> 7.221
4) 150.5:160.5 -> 7.281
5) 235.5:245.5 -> 6.884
